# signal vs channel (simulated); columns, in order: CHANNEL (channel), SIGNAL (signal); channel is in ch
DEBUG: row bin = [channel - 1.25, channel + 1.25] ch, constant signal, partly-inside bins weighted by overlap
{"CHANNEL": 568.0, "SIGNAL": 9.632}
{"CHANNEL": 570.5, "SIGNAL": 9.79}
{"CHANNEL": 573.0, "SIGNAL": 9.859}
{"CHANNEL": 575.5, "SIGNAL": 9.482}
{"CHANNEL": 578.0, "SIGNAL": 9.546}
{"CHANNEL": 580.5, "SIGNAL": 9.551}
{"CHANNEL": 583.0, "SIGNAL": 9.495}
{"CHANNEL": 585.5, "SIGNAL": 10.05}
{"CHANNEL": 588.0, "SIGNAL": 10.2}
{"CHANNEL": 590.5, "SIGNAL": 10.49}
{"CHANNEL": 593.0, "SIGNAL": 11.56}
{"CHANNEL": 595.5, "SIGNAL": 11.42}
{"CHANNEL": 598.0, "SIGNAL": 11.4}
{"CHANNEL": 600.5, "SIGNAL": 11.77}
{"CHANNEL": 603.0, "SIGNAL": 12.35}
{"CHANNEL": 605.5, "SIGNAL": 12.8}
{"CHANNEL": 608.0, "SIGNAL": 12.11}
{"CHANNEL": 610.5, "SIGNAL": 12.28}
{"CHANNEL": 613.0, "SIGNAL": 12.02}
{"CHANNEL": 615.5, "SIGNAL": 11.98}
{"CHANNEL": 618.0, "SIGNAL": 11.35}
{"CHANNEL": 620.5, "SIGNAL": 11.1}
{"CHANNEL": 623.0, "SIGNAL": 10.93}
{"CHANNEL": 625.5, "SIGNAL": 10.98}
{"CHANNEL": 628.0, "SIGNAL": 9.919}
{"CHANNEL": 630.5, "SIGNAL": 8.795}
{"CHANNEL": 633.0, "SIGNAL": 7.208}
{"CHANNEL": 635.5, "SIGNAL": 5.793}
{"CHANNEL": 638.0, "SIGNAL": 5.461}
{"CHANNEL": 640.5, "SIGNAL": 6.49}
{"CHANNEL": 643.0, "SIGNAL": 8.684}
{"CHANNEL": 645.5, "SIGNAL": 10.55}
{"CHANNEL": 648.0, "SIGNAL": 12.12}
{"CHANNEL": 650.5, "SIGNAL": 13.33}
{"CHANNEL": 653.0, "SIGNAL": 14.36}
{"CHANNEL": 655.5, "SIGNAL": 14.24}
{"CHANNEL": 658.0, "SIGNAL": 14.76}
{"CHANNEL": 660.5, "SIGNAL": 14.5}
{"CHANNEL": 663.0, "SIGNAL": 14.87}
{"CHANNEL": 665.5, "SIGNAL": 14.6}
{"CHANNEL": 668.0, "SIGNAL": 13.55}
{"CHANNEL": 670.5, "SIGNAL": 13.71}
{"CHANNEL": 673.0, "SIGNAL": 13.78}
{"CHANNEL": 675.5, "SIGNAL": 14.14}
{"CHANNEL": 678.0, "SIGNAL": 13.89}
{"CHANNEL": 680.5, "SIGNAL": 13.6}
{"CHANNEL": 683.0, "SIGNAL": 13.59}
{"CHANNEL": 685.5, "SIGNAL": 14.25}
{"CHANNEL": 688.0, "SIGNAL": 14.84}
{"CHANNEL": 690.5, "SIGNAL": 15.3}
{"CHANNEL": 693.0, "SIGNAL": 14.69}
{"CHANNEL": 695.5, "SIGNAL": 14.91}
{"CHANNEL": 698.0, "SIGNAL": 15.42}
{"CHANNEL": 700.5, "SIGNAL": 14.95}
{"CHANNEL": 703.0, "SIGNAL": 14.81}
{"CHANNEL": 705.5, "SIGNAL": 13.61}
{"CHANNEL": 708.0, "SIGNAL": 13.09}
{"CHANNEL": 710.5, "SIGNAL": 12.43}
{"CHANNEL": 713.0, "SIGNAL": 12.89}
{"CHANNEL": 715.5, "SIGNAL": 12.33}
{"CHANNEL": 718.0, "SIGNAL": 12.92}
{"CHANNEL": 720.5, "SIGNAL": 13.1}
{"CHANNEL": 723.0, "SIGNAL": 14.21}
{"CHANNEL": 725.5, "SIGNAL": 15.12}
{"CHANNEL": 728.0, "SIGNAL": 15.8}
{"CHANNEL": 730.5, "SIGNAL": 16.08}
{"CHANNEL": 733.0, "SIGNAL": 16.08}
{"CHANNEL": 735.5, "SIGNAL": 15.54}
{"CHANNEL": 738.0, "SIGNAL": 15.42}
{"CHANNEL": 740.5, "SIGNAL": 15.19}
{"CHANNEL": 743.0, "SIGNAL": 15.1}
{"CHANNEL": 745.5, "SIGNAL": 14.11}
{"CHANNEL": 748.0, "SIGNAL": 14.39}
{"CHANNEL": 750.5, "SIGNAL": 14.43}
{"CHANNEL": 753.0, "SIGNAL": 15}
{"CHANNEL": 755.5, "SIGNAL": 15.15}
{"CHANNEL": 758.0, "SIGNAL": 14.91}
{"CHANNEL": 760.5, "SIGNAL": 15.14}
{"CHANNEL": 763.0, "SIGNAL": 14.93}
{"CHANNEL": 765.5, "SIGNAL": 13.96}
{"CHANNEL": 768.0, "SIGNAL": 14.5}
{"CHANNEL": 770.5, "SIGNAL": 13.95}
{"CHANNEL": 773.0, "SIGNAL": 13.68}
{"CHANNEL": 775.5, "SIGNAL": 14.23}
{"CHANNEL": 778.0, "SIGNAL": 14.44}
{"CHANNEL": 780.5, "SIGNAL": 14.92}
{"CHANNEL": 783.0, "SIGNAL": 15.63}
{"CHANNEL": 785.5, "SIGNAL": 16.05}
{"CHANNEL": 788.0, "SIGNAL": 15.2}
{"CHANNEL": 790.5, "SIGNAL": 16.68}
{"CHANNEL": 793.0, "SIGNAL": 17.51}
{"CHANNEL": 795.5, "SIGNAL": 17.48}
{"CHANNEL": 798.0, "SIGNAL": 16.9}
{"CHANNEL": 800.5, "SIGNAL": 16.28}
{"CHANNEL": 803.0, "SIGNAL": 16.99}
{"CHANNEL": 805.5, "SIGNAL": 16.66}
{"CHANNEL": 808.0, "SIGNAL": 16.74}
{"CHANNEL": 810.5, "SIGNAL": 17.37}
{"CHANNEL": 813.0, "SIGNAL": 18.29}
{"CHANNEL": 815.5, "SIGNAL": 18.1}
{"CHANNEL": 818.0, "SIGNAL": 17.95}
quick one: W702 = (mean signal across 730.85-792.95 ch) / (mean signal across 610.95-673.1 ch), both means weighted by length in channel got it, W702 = 1.3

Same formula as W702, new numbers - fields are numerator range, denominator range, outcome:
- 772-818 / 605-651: 1.62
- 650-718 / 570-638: 1.35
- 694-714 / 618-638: 1.54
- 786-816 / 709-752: 1.18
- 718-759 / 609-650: 1.52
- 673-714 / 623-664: 1.32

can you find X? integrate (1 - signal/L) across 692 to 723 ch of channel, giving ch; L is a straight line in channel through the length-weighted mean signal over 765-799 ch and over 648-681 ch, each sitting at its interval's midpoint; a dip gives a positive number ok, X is 1.6 ch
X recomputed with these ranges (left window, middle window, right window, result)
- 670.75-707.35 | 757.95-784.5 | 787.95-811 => 2.7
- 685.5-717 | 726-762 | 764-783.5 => -2.3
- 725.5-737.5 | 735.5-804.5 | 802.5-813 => 4.9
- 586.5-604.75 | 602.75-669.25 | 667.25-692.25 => 6.9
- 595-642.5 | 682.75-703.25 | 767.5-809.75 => -3.4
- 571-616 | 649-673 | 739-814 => -2.9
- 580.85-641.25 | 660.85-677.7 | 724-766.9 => -2.3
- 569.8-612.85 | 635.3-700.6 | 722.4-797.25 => -0.8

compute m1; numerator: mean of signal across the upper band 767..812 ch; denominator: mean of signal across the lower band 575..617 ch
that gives 1.4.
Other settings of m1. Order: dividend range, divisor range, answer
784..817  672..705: 1.17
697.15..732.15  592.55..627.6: 1.20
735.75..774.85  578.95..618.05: 1.30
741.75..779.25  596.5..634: 1.30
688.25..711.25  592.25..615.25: 1.20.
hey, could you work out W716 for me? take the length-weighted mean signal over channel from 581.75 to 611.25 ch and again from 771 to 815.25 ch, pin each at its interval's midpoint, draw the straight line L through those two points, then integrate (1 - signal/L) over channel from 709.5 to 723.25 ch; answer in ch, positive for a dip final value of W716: 1.3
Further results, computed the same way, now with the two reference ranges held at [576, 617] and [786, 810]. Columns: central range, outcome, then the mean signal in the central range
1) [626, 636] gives 3.1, 8.32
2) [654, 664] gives -1.3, 14.6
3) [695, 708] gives -0.5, 14.6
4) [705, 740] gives 1.0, 14.2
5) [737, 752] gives 0.5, 14.8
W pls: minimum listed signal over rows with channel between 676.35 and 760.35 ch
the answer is 12.33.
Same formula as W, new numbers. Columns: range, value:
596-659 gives 5.461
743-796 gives 13.68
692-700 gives 14.69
